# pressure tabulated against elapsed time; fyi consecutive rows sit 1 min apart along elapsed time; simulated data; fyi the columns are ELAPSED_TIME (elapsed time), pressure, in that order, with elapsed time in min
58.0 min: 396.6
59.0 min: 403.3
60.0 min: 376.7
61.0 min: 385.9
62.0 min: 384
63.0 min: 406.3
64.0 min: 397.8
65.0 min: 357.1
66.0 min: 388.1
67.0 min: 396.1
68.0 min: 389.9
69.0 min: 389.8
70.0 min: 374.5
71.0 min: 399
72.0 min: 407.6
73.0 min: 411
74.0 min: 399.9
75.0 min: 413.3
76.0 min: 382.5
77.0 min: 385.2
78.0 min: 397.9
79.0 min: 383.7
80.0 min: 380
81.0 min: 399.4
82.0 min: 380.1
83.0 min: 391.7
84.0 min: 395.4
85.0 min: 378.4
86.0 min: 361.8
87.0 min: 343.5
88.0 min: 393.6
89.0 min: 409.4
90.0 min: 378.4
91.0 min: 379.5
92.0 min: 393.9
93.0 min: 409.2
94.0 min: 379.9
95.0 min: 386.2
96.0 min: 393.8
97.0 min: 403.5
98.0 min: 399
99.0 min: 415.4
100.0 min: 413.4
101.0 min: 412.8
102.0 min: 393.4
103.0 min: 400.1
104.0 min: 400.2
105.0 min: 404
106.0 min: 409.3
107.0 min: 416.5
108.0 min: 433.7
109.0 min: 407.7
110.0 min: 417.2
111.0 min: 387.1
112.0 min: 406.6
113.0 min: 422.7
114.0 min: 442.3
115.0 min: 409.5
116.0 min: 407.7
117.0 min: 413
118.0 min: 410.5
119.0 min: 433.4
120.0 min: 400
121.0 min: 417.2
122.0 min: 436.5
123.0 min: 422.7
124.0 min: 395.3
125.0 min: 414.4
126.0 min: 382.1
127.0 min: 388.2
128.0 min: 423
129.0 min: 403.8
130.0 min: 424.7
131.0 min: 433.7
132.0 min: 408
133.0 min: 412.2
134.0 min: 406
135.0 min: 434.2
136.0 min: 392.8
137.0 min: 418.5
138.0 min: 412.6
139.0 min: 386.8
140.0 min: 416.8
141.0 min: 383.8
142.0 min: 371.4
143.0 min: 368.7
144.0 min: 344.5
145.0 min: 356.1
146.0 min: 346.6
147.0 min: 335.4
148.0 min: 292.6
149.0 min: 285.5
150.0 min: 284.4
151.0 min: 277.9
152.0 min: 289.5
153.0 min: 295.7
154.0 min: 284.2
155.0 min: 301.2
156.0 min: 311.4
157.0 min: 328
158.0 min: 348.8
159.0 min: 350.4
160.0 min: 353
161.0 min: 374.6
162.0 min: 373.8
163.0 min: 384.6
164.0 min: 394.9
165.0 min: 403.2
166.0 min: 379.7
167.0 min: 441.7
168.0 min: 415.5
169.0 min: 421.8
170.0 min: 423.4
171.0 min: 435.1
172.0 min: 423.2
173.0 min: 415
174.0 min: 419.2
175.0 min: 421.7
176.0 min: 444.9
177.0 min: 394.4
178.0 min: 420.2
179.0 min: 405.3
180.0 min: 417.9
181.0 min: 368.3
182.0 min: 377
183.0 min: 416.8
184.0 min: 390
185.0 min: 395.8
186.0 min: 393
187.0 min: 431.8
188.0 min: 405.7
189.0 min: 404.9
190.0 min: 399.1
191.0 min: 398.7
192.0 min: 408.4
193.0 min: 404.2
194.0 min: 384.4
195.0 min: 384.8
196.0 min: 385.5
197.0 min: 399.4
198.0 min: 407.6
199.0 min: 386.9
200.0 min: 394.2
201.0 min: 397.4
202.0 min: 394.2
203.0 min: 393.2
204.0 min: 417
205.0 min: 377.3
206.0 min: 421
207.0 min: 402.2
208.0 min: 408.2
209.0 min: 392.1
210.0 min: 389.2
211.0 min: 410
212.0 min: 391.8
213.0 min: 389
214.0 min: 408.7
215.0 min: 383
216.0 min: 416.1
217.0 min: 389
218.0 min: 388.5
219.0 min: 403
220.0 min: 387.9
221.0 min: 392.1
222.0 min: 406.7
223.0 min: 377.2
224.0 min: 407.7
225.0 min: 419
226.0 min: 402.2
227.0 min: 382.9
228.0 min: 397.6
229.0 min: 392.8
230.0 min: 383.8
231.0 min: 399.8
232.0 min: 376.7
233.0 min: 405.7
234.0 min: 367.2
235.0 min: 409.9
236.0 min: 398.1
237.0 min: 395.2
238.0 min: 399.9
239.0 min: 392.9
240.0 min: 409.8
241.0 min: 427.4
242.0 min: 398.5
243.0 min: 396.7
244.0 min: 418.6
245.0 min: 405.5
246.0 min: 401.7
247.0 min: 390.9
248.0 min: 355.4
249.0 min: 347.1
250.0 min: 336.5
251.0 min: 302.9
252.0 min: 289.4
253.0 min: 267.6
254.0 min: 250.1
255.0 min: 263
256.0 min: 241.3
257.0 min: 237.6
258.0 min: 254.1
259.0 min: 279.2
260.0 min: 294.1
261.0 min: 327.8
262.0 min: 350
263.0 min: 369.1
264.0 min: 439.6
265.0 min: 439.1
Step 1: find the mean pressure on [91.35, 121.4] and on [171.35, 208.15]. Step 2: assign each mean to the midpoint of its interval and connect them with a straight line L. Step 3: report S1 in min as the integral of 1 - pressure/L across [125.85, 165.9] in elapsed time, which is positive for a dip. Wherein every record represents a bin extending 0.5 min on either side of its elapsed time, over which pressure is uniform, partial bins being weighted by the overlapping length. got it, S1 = 4.05 min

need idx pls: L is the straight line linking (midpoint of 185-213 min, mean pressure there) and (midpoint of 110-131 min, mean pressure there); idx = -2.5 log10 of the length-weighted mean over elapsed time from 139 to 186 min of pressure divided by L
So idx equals 0.093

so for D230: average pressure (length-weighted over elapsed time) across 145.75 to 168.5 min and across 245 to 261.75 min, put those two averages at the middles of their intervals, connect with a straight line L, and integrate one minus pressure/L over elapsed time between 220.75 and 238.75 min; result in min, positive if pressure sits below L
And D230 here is -4.6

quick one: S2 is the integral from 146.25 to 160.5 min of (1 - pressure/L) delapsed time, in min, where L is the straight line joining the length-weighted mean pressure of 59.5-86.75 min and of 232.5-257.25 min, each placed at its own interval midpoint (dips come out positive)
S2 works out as 2.4 min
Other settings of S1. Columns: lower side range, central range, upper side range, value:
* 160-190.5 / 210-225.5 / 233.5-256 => -0.8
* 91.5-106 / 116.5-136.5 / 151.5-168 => -1.8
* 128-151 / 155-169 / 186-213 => 0.5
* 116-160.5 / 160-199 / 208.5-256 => -2.9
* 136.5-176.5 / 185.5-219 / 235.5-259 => -4.0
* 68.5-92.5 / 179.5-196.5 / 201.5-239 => -0.1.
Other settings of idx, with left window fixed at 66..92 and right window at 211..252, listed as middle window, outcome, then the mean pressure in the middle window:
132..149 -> 0.03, 378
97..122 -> -0.06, 412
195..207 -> -0.02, 397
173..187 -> -0.04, 406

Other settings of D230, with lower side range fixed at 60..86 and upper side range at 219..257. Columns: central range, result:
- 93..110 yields -0.8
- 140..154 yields 2.0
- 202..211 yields -0.6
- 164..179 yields -1.5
